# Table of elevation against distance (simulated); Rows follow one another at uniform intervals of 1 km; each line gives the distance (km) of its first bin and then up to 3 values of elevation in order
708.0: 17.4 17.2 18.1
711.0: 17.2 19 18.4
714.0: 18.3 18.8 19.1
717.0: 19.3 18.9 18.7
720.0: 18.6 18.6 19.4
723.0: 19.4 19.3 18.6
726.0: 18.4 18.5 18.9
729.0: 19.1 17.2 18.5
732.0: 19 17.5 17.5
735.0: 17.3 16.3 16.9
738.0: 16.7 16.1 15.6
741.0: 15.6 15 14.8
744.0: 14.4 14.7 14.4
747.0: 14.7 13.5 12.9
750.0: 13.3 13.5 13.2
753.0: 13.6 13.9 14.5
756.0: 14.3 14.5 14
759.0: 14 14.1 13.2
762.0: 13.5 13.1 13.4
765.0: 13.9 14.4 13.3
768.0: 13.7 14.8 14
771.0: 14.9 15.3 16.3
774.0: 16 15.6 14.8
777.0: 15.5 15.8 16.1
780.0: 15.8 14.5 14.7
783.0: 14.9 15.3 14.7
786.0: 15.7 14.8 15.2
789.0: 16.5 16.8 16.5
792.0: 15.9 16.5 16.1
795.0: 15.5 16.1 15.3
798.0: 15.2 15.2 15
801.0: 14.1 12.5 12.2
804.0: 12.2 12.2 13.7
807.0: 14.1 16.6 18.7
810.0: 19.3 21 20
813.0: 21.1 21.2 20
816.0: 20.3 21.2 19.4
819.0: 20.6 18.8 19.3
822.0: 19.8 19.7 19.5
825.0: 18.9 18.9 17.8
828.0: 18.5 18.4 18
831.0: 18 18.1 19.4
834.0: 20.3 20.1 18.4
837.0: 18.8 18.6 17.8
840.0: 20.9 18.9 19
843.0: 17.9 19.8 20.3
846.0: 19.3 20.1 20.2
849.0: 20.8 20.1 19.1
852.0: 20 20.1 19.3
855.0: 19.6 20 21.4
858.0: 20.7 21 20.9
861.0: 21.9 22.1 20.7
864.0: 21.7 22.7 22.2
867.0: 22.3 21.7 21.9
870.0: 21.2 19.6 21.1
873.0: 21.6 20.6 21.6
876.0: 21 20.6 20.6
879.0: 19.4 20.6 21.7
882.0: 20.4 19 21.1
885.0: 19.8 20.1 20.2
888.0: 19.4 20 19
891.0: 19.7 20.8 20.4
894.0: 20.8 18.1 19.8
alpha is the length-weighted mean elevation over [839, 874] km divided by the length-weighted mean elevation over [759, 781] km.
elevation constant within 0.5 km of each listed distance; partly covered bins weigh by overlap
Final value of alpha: 1.41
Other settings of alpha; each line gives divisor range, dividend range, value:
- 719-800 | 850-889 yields 1.33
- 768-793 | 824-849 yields 1.24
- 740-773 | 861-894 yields 1.47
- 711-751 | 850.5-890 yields 1.21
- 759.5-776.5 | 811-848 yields 1.35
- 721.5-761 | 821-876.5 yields 1.26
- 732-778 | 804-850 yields 1.28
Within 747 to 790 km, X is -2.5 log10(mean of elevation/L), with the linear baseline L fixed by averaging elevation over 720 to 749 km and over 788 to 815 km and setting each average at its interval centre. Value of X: 0.14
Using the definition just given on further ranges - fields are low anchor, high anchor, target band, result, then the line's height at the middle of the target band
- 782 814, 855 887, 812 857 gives -0.06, 18.4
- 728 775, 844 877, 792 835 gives 0.05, 18.3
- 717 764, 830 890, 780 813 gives 0.15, 18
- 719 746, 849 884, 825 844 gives 0.07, 20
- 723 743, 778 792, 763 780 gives 0.08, 16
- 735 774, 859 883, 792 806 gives 0.17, 17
